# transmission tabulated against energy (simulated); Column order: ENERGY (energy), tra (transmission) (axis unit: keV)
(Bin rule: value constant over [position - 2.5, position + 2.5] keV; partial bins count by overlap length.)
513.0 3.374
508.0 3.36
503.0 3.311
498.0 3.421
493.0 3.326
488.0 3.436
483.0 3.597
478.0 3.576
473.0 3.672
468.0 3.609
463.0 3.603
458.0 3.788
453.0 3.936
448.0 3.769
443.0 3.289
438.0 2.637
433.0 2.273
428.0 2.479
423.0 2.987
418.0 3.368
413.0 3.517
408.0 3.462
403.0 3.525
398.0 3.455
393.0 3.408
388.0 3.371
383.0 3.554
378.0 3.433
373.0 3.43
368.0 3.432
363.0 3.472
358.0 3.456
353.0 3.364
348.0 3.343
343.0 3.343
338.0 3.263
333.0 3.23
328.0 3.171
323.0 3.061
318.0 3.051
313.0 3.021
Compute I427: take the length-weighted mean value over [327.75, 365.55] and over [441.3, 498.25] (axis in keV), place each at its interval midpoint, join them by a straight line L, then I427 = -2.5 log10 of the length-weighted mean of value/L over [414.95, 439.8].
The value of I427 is 0.26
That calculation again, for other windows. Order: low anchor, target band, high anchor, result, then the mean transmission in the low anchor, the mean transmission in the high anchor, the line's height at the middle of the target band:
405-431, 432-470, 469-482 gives 0.008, 3.15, 3.62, 3.42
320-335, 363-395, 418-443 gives -0.169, 3.15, 2.74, 2.94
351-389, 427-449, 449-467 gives 0.278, 3.44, 3.76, 3.69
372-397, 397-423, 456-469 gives 0.030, 3.44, 3.67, 3.52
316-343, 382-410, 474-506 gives -0.054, 3.17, 3.45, 3.29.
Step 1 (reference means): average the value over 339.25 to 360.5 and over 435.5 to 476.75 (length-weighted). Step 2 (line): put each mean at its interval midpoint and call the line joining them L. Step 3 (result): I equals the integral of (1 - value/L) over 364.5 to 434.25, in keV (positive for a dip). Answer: 3.3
